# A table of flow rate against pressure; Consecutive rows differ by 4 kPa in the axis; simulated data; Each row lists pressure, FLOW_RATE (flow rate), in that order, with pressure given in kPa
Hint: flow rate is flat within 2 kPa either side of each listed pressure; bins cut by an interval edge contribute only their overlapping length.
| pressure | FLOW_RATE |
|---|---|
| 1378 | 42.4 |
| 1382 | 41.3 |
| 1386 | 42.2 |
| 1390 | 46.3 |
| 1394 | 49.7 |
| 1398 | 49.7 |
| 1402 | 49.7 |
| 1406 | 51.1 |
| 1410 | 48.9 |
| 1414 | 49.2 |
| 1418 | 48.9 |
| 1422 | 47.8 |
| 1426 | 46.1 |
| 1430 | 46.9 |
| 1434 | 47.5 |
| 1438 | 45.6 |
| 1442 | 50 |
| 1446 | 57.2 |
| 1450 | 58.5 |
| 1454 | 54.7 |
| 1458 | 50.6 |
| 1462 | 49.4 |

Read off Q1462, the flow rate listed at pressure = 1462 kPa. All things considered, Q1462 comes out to 49.4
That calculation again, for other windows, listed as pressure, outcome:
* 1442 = 50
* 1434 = 47.5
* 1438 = 45.6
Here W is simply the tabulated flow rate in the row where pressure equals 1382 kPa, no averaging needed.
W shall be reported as 41.3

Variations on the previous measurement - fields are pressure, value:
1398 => 49.7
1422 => 47.8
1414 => 49.2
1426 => 46.1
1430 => 46.9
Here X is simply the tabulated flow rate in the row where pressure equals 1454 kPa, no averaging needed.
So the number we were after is 54.7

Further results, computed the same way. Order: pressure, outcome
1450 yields 58.5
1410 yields 48.9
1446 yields 57.2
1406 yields 51.1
